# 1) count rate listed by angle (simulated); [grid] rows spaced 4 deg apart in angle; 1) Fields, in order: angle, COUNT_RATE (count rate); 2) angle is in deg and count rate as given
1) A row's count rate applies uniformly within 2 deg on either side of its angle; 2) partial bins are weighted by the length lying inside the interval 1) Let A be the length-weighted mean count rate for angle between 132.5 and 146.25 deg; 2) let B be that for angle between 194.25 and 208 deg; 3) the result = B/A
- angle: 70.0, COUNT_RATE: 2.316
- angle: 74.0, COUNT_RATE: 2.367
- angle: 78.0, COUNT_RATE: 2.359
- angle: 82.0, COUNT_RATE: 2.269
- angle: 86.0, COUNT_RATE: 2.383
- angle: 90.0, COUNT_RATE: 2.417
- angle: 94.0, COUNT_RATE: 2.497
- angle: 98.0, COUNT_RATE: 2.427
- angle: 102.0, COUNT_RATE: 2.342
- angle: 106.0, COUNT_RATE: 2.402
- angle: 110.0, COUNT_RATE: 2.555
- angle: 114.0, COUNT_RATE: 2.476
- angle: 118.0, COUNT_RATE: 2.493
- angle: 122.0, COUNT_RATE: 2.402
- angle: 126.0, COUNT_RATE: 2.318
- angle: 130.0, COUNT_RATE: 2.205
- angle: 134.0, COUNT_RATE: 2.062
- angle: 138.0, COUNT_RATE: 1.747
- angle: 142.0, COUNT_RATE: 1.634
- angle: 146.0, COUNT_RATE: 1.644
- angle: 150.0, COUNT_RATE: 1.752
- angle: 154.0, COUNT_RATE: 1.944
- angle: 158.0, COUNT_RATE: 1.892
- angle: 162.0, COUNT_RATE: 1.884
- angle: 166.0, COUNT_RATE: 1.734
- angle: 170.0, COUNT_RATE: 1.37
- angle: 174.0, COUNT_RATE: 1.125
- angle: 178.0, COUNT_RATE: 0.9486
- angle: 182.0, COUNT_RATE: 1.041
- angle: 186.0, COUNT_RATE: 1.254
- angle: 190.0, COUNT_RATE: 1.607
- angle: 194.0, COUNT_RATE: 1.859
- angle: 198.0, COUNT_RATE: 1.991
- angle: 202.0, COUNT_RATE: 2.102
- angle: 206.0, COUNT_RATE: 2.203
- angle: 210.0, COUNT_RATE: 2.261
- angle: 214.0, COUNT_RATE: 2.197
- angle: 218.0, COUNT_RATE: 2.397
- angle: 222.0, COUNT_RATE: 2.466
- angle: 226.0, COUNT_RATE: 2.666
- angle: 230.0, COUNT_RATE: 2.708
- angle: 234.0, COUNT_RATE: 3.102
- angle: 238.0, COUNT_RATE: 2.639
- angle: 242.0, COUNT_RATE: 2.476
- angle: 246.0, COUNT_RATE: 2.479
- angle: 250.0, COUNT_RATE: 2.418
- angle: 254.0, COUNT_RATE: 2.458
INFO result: 1.2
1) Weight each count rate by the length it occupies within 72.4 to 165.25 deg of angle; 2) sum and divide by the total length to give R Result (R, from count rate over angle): 2.19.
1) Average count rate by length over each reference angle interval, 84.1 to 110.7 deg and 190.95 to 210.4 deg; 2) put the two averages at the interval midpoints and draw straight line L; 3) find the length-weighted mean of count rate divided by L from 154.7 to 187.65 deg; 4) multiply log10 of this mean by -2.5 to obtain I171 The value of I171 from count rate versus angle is 0.449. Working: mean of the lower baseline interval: 2.43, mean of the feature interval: 1.43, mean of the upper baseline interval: 2.04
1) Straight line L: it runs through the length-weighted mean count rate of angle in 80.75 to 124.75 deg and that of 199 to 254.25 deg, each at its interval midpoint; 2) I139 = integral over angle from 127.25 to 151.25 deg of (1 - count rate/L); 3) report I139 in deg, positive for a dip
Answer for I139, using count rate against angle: 5.7 deg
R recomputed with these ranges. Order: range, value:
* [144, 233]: 1.88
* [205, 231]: 2.41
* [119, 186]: 1.73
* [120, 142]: 2.1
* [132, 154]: 1.78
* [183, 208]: 1.8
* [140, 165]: 1.79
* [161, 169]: 1.74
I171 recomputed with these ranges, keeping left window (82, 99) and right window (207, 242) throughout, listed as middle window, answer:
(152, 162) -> 0.281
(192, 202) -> 0.270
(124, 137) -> 0.137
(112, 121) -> -0.017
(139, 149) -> 0.428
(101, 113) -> -0.007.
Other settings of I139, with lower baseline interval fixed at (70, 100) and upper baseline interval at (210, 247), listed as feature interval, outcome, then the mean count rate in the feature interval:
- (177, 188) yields 6.19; 1.09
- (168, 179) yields 5.85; 1.17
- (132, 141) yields 2.10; 1.87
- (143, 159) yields 4.36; 1.79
